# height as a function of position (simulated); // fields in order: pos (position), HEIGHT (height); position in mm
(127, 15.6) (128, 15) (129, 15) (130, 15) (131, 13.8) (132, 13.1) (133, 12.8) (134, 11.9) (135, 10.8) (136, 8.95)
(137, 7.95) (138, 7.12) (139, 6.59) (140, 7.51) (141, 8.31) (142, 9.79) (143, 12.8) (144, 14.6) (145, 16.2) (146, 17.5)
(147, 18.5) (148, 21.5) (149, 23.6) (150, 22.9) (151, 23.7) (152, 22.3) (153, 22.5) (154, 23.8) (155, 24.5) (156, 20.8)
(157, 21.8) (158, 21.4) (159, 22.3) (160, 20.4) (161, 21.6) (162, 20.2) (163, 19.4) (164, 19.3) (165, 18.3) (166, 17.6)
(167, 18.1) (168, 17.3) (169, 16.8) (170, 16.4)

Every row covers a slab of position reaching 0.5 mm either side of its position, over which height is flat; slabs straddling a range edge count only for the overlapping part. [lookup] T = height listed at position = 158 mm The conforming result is 21.4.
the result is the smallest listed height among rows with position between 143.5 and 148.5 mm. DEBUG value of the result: 14.6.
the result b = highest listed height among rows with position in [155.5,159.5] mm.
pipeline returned 22.3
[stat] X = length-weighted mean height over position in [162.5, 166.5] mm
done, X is 18.7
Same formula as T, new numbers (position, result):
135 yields 10.8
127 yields 15.6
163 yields 19.4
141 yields 8.31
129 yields 15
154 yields 23.8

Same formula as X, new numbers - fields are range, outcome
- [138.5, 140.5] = 7.05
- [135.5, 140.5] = 7.62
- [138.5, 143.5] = 9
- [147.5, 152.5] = 22.8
